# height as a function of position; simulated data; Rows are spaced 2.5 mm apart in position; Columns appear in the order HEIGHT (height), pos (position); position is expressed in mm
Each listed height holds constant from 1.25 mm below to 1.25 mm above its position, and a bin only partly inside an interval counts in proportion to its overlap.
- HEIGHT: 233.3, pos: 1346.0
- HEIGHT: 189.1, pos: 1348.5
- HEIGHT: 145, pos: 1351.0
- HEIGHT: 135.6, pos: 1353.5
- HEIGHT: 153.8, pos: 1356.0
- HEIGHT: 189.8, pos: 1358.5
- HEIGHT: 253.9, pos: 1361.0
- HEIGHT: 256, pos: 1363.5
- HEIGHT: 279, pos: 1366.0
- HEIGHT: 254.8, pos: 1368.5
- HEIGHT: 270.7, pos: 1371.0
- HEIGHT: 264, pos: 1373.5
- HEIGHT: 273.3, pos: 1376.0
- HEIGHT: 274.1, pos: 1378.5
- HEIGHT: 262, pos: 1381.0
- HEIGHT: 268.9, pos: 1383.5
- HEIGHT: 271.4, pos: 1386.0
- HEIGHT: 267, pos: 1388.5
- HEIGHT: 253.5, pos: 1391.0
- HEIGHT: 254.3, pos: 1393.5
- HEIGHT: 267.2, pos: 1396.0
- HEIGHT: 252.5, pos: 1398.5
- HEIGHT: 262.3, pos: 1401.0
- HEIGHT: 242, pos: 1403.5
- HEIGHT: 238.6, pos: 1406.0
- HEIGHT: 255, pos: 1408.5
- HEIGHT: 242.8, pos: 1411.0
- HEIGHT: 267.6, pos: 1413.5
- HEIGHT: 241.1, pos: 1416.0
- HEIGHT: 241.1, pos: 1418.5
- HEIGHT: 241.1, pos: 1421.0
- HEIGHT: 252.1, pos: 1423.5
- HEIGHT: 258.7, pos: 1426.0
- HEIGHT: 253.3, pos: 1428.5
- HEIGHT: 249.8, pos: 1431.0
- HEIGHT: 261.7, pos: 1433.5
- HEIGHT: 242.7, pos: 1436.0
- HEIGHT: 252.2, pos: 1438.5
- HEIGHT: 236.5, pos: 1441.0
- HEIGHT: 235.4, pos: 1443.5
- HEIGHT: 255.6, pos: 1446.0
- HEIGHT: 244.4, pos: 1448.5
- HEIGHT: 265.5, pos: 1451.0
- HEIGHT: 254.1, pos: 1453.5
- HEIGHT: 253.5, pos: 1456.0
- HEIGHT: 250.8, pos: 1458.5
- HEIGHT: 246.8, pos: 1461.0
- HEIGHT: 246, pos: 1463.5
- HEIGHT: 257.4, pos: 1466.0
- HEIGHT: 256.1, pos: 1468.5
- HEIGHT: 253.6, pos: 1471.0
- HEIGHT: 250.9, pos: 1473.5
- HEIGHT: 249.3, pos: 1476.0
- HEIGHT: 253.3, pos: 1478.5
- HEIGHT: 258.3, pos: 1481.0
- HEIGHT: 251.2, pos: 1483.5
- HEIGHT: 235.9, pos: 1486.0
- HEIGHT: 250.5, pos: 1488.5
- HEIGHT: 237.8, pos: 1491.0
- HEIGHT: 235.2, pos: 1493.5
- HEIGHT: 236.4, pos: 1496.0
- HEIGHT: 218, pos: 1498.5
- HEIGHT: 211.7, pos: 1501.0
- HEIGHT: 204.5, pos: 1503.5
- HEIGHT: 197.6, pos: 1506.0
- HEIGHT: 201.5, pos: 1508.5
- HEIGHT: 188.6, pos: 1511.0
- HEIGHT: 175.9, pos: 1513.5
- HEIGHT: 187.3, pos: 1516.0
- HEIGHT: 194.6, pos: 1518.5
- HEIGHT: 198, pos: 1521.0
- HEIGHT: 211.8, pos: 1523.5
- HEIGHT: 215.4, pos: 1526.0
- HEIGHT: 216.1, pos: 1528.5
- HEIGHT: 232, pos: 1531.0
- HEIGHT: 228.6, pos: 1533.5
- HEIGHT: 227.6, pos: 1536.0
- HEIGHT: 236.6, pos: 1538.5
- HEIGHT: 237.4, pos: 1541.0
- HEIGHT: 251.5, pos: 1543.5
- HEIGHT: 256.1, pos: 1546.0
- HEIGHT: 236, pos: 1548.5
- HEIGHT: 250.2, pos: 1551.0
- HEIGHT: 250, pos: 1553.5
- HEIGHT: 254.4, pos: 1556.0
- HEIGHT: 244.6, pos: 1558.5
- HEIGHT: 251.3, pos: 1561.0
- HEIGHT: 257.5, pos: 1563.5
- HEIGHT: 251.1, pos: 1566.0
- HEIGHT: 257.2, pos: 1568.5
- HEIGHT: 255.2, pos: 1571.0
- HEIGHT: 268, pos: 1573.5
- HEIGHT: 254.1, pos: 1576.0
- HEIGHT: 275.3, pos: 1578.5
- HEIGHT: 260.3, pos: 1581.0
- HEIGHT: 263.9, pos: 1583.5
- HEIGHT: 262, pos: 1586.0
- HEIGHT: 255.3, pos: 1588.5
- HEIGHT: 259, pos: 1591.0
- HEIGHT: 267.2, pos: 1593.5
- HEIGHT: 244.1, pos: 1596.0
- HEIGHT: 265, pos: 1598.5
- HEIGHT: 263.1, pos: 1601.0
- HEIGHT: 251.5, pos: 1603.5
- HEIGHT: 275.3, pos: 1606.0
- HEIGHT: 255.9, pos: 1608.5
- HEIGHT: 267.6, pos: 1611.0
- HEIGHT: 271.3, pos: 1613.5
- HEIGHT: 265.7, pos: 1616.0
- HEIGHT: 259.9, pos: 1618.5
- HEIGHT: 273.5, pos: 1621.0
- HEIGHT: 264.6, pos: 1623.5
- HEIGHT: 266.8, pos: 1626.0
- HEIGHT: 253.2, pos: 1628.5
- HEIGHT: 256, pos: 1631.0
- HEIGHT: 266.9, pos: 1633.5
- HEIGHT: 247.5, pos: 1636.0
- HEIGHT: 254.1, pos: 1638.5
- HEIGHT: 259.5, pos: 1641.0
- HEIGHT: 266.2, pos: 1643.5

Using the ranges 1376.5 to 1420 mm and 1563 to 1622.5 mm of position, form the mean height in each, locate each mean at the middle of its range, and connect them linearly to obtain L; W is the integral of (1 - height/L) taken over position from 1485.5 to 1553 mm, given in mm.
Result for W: 10.0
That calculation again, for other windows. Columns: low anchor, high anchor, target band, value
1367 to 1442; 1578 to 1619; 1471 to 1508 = 3.39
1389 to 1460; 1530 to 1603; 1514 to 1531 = 3.19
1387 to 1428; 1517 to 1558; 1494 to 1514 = 2.54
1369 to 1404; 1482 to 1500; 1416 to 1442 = 0.44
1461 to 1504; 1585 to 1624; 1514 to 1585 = 3.98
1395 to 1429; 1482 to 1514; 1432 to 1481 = -3.37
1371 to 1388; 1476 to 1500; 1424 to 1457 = 0.35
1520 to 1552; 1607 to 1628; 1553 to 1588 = -1.75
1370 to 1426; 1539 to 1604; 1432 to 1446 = 0.56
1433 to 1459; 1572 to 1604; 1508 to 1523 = 3.75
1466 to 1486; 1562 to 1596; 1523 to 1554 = 2.68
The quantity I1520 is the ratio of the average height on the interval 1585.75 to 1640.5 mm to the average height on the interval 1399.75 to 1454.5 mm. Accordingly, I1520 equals 1.0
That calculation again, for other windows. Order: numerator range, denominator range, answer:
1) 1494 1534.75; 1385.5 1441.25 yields 0.82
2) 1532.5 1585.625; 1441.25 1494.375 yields 1.01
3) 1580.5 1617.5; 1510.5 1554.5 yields 1.18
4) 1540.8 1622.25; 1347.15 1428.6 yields 1.06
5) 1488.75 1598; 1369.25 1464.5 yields 0.93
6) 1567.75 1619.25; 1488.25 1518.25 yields 1.25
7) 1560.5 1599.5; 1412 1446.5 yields 1.04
